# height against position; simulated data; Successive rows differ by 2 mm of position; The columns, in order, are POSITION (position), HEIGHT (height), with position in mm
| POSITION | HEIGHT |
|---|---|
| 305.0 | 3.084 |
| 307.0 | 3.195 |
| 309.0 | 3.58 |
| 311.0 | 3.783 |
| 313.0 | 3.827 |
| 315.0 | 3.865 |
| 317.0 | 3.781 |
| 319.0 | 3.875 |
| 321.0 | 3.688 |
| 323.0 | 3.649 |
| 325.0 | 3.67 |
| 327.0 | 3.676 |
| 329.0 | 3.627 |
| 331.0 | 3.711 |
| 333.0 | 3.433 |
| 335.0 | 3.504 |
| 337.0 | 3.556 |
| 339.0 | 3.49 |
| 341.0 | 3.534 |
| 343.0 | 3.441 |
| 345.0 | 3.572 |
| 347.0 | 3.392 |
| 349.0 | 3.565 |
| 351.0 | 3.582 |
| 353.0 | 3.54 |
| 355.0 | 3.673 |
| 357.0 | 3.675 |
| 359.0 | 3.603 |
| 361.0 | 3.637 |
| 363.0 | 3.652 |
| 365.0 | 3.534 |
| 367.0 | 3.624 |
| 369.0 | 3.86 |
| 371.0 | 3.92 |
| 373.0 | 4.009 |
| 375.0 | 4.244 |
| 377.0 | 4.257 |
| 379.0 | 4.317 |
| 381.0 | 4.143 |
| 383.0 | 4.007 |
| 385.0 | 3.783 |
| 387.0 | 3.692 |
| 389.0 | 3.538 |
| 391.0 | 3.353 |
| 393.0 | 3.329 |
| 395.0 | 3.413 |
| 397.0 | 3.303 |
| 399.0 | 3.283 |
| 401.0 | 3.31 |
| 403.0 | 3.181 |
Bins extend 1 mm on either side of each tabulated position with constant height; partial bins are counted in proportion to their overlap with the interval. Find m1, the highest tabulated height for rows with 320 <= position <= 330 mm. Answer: 3.688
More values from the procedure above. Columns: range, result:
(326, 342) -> 3.711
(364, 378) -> 4.257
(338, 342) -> 3.534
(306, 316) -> 3.865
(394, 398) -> 3.413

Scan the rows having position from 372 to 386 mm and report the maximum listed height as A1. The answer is 4.317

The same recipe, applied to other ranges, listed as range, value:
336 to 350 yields 3.572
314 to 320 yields 3.875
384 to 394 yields 3.783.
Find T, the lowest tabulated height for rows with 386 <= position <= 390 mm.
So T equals 3.538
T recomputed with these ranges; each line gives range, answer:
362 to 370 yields 3.534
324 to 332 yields 3.627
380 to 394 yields 3.329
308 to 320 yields 3.58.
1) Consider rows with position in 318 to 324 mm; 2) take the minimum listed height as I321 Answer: 3.649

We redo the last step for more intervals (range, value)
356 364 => 3.603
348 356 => 3.54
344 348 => 3.392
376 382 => 4.143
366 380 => 3.624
